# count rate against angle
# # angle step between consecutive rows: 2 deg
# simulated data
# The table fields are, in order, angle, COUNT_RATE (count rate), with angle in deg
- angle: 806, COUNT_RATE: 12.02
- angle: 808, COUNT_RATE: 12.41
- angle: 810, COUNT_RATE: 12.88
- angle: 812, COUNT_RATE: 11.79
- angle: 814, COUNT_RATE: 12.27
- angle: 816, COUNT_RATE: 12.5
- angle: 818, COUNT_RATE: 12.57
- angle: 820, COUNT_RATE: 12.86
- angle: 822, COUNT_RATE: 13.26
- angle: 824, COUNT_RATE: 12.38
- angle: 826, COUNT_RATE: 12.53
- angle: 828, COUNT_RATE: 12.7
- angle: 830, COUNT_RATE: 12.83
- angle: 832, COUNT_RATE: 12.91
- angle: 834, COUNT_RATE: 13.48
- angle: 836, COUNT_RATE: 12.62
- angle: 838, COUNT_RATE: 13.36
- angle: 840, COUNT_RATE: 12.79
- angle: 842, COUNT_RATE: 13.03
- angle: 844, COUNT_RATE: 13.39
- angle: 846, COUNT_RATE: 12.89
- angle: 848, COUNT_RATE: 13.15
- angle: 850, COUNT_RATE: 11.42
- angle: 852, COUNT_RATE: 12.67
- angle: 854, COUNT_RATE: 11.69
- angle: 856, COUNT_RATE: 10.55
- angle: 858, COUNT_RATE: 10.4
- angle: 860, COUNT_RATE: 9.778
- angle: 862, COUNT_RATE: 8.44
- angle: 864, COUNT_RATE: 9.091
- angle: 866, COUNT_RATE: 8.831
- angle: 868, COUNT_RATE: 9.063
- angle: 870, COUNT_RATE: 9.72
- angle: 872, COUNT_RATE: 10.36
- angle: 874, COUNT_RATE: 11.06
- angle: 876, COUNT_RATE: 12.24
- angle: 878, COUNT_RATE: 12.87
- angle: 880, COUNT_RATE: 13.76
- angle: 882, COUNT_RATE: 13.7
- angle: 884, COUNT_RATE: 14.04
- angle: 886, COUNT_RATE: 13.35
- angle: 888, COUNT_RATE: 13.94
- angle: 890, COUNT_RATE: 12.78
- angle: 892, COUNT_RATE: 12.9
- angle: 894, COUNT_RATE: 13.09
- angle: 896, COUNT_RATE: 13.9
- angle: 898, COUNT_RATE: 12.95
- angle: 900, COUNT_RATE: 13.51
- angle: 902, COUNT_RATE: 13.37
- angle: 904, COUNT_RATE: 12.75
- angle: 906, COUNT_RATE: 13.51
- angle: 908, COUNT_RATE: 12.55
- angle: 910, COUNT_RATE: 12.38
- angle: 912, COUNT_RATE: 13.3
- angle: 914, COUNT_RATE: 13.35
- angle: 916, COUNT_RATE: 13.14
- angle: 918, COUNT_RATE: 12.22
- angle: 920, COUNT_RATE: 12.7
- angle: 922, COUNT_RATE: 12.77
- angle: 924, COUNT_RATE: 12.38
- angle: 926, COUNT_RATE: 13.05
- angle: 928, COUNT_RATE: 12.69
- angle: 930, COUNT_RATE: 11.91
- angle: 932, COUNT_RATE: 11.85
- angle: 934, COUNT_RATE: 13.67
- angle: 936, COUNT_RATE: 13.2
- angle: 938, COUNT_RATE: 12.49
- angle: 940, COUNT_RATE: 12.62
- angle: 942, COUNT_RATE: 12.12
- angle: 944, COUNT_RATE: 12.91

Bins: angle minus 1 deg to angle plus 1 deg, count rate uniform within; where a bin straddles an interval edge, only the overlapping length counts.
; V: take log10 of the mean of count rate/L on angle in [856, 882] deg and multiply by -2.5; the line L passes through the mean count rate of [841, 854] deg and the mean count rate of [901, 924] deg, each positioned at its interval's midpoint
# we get 0.20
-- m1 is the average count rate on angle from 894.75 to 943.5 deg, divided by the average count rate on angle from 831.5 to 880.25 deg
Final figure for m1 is 1.11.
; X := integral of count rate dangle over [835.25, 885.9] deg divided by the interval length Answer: 11.7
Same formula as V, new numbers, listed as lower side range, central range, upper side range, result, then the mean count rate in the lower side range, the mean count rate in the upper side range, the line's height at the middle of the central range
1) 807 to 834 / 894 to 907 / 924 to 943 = -0.058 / 12.6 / 12.6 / 12.6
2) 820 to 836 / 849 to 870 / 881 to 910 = 0.270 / 12.9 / 13.3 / 13.1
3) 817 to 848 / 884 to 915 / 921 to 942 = -0.040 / 12.9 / 12.6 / 12.7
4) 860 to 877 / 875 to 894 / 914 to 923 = -0.226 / 9.85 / 12.8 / 10.8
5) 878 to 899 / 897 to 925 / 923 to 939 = 0.008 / 13.4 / 12.7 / 13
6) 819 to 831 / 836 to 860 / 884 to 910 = 0.060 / 12.8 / 13.2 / 12.9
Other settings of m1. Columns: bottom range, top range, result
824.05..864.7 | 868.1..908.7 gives 1.06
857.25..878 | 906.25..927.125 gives 1.28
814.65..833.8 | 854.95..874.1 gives 0.76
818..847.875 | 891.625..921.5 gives 1.01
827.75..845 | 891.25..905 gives 1.01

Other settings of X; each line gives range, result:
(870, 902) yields 12.9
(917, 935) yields 12.6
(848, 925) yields 12.1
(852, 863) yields 10.4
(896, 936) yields 12.9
